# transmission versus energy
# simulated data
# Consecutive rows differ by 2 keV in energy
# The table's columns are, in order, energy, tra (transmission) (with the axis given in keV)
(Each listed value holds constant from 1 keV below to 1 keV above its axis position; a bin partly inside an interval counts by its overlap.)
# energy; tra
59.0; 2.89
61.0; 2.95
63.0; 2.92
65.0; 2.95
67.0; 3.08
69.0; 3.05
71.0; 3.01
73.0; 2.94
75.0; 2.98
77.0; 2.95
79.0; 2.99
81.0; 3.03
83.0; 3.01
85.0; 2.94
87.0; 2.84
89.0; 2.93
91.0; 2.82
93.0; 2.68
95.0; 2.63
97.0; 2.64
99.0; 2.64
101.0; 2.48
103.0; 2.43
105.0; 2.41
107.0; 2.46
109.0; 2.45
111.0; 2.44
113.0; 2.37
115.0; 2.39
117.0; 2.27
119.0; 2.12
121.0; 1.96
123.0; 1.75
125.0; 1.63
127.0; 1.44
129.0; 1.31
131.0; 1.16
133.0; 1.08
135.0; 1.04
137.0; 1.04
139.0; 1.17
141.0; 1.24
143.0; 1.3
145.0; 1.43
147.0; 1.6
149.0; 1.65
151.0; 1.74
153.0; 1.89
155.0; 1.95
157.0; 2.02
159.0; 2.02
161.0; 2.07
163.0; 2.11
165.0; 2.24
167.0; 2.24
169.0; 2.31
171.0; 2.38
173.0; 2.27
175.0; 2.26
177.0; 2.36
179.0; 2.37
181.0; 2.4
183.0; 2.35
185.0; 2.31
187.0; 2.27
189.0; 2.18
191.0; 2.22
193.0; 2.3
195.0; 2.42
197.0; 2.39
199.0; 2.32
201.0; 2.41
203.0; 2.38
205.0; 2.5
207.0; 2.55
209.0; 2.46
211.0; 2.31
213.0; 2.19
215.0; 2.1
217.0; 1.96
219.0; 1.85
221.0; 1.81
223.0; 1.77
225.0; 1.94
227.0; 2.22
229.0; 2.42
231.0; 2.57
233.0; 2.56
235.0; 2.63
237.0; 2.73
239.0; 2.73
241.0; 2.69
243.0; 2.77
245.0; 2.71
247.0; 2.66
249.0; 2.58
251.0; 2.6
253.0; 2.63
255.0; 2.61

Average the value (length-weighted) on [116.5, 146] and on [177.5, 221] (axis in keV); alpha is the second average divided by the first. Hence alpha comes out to 1.58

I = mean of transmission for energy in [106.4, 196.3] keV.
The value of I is 1.95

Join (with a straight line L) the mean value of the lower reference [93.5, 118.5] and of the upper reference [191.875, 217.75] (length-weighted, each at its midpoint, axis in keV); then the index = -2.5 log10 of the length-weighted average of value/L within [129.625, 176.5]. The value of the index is 0.34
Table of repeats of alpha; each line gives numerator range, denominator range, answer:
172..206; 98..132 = 1.11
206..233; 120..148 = 1.59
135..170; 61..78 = 0.59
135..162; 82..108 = 0.60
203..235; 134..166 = 1.35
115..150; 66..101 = 0.52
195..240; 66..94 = 0.78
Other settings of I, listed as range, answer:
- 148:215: 2.24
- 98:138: 1.94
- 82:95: 2.85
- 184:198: 2.3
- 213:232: 2.08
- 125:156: 1.41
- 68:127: 2.57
